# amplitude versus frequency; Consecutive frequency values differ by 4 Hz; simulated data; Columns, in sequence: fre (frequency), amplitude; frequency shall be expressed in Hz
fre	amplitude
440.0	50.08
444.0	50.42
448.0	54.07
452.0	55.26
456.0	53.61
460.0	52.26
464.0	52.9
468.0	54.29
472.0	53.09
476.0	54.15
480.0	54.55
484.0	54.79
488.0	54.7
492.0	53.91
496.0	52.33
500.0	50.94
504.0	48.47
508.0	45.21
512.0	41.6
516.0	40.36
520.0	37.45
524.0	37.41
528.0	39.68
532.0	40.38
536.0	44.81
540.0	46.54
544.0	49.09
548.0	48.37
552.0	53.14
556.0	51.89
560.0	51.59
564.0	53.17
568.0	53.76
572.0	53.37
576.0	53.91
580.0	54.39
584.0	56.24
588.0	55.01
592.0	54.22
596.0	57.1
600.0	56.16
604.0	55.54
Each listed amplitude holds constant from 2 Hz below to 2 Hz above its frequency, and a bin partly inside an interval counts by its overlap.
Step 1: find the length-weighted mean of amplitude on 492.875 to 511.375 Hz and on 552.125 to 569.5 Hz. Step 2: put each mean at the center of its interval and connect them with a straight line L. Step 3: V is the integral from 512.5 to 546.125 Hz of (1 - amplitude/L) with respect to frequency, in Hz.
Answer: 5.8 Hz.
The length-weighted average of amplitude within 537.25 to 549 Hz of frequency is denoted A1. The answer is 47.8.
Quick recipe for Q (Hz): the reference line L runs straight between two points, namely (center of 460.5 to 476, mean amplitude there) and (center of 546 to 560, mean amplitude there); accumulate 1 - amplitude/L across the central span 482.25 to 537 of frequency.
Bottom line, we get 6.8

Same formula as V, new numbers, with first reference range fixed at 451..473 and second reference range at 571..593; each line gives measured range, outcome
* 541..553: 1.0 Hz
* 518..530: 3.5 Hz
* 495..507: 0.9 Hz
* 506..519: 2.9 Hz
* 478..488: -0.2 Hz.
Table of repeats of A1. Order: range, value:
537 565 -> 50.2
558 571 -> 52.9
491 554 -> 45.5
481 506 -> 52.6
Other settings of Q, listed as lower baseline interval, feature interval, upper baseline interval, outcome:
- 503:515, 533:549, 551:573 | 0.9 Hz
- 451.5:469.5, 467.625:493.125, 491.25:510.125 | -1.2 Hz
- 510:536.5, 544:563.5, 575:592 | -1.5 Hz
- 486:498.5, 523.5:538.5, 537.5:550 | 2.5 Hz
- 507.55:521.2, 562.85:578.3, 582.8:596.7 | -0.6 Hz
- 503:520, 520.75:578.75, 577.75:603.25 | 1.1 Hz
